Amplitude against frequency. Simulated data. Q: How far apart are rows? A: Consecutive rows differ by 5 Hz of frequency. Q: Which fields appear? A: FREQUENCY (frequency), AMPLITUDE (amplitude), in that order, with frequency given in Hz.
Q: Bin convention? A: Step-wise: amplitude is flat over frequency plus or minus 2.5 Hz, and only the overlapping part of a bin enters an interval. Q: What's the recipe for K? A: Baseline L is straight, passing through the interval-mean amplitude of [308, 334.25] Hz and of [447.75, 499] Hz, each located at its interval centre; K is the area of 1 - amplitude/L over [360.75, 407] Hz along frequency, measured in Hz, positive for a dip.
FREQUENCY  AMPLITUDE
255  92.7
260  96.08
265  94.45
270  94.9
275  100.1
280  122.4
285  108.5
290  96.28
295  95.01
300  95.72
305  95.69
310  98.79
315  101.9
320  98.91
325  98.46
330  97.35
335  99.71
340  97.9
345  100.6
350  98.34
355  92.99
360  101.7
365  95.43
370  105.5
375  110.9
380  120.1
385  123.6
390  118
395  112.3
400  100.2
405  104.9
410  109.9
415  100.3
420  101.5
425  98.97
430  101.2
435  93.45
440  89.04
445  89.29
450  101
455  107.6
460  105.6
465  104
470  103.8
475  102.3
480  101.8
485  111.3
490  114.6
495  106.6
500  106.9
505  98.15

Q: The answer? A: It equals -3.6 Hz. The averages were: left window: 99.1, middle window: 110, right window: 106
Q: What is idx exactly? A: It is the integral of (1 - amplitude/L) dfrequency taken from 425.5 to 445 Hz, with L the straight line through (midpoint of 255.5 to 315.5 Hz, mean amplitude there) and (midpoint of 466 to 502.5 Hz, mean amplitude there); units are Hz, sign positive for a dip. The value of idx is 2.0 Hz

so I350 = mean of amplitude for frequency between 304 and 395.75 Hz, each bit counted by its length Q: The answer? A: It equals 104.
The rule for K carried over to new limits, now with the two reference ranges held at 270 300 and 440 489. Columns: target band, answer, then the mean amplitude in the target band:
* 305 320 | 0.5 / 99.3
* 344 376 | 0.8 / 100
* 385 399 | -1.7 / 115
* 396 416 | -0.4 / 105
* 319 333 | 0.6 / 98.2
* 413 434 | 0.6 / 100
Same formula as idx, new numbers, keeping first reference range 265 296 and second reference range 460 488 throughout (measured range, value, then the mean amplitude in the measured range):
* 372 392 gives -2.71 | 118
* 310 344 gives 1.33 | 99.1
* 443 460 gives 0.67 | 101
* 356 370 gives 0.59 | 99.2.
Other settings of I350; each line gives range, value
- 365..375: 104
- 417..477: 99.8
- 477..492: 109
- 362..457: 104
